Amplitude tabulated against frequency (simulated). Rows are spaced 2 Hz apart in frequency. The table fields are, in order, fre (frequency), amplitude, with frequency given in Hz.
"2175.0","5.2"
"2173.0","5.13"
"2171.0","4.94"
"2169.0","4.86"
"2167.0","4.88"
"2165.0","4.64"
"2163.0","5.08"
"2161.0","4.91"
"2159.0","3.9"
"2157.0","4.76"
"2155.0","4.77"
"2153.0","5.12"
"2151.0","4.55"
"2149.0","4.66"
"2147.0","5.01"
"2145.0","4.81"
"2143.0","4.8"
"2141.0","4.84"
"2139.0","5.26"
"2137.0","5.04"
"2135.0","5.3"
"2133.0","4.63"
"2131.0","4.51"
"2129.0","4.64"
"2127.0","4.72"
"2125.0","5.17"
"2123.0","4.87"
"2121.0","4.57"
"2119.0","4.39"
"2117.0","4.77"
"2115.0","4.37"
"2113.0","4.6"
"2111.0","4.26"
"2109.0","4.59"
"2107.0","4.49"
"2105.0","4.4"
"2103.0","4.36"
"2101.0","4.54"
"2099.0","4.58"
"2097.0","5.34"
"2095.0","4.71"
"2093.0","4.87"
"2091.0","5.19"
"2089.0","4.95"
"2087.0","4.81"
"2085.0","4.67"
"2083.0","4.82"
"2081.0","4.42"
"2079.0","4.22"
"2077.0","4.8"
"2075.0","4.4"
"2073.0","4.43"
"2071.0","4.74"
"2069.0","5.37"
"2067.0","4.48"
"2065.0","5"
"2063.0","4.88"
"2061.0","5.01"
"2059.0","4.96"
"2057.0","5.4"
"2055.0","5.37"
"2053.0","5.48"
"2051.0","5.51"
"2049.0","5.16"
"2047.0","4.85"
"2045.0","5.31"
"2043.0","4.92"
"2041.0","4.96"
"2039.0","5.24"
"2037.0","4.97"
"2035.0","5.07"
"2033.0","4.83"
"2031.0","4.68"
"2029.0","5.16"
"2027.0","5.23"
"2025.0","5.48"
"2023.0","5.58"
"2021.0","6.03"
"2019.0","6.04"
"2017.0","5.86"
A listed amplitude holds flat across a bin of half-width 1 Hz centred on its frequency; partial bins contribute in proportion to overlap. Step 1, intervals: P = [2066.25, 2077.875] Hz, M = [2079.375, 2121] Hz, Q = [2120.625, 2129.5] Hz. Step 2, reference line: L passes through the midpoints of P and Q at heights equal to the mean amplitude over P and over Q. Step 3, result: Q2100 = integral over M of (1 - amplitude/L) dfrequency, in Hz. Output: 1.0 Hz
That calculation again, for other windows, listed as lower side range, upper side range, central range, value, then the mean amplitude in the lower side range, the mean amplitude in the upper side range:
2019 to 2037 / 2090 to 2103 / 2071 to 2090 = 1.2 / 5.29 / 4.83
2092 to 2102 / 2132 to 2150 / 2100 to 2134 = 2.0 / 4.81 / 4.93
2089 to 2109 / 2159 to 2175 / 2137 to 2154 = -0.2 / 4.72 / 4.87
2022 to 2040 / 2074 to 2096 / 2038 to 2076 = -0.7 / 5.14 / 4.71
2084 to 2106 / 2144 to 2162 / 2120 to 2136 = -0.2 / 4.77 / 4.72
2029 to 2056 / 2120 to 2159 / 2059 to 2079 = 1.0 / 5.11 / 4.82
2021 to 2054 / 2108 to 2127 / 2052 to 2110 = 0.9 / 5.18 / 4.63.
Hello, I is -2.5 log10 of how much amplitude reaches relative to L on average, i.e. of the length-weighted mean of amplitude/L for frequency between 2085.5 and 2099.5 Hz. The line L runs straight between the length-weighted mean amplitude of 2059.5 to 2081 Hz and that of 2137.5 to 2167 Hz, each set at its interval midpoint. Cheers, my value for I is -0.04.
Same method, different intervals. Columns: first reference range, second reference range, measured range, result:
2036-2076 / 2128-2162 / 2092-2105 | 0.05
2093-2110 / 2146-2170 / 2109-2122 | 0.04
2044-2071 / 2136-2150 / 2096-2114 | 0.10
